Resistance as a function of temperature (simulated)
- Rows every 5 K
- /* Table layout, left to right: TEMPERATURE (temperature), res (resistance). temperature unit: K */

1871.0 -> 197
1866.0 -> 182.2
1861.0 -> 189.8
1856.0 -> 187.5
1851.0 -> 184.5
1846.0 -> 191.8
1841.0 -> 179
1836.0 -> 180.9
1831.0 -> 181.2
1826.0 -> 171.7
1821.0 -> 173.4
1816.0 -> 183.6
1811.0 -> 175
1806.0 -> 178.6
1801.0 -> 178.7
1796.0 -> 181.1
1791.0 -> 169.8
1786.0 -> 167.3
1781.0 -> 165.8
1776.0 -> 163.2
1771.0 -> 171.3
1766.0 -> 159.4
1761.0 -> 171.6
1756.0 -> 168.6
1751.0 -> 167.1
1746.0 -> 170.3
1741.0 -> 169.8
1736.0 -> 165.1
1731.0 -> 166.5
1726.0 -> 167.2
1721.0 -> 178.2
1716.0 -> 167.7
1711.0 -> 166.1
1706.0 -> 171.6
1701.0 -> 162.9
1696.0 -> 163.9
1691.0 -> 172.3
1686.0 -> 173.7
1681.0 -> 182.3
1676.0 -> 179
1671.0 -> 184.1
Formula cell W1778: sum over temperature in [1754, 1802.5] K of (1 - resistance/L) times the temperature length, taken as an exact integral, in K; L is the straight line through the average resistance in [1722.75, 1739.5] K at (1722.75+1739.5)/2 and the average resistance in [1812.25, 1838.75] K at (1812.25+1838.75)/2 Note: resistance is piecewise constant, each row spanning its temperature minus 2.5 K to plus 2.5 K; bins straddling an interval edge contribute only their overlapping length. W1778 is 0.8 K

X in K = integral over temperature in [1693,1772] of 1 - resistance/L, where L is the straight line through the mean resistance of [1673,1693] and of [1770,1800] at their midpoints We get 2.63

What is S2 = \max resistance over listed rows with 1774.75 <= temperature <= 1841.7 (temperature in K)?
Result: 183.6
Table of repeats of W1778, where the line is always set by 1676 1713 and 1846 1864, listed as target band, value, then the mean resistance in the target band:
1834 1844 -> 0.3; 180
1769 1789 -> 1.4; 167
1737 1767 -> 1.5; 168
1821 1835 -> 0.6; 176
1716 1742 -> 0.8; 169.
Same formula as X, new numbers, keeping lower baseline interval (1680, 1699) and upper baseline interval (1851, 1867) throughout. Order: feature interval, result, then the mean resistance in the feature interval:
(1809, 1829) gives 0.8 K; 176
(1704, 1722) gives 0.4 K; 170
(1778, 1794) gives 1.1 K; 168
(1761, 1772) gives 0.8 K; 166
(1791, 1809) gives 0.3 K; 178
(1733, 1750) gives 0.8 K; 168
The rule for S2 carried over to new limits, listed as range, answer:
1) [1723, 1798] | 181.1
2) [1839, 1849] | 191.8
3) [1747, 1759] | 168.6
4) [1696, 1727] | 178.2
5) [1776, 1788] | 167.3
